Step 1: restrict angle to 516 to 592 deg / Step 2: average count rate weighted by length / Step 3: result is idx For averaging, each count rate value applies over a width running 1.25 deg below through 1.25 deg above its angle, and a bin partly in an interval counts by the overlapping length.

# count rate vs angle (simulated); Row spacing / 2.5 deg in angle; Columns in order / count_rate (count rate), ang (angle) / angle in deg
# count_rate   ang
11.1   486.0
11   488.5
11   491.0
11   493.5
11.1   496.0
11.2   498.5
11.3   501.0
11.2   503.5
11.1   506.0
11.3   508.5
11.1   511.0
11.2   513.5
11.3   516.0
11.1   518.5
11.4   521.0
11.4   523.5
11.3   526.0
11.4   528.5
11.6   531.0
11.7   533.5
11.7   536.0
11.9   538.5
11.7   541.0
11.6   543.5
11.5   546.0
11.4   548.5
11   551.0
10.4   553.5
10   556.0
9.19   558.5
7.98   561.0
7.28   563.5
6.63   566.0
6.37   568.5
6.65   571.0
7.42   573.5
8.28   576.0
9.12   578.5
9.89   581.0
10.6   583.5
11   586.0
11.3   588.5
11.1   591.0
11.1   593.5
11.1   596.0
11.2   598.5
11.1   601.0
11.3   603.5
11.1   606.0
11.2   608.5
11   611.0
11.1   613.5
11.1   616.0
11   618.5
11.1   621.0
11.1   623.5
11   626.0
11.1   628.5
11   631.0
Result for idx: 10.1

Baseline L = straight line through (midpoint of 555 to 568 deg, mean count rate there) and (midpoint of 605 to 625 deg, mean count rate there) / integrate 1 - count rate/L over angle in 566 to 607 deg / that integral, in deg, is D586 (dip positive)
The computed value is -1.1 deg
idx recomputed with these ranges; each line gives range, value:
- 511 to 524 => 11.3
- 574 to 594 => 10.2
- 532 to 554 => 11.5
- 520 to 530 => 11.4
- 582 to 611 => 11.1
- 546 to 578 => 8.68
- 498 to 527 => 11.2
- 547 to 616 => 9.87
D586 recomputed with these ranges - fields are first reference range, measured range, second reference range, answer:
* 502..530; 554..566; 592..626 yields 2.9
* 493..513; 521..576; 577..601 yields 4.7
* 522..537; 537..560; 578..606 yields 0.8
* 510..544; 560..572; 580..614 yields 4.5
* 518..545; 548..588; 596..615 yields 8.4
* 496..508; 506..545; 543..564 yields -2.8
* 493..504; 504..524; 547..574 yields -1.3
